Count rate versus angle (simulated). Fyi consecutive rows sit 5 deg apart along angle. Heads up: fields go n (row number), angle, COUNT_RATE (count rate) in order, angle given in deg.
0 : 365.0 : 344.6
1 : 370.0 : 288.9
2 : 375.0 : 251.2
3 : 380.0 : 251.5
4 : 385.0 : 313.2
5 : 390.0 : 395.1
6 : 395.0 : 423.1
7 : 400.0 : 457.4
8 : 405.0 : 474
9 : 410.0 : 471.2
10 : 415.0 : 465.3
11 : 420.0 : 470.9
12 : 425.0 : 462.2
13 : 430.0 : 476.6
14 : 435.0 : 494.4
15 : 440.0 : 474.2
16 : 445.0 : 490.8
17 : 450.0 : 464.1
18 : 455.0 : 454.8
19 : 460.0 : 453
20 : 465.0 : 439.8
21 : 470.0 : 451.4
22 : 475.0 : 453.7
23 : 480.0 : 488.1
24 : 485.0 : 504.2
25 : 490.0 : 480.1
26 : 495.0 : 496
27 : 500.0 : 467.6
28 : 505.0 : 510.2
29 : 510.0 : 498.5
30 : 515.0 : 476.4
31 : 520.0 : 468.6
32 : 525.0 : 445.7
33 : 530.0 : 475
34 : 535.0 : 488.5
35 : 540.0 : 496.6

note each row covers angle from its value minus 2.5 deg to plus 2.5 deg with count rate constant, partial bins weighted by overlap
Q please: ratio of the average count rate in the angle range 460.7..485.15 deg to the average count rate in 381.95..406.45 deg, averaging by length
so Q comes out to 1.1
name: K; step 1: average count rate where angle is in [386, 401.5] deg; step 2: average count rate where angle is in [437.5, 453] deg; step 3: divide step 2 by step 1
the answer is 1.2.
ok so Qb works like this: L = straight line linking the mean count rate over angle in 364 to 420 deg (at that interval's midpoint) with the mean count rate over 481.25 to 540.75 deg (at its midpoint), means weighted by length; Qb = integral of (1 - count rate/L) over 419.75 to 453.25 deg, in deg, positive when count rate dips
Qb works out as -4.5 deg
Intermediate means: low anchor 381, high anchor 484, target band 476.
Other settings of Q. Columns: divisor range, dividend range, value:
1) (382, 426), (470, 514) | 1.12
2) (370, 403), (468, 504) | 1.38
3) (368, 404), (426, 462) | 1.36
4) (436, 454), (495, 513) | 1.03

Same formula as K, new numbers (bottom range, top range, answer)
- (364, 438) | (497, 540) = 1.19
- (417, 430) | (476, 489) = 1.04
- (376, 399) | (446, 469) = 1.31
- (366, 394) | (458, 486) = 1.50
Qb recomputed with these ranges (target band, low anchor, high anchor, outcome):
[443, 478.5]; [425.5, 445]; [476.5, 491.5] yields 1.9 deg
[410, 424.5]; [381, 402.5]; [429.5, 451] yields -1.0 deg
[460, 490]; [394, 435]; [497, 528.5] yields 0.4 deg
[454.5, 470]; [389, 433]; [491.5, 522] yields 0.8 deg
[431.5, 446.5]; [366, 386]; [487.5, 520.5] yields -4.1 deg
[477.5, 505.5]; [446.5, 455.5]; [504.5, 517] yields -0.3 deg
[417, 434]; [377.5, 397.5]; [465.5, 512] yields -3.2 deg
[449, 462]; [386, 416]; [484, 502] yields 0.3 deg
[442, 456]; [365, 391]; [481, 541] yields -2.6 deg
